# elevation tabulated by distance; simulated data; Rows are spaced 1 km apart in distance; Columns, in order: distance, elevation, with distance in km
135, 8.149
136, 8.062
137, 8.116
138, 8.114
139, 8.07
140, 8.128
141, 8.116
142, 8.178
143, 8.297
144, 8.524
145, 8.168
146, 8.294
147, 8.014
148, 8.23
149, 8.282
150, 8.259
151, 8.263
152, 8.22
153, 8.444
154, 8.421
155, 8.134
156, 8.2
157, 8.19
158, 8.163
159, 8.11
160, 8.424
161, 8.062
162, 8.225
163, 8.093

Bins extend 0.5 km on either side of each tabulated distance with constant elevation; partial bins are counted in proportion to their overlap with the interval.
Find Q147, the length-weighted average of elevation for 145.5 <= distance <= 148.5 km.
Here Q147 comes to 8.18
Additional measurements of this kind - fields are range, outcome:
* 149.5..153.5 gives 8.3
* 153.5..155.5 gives 8.28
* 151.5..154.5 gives 8.36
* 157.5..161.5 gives 8.19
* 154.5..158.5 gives 8.17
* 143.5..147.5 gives 8.25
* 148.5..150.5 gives 8.27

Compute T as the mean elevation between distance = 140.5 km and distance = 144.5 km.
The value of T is 8.28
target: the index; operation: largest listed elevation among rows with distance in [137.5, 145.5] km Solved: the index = 8.524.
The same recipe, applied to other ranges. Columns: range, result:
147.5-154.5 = 8.444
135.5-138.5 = 8.116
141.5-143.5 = 8.297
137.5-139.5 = 8.114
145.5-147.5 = 8.294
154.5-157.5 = 8.2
